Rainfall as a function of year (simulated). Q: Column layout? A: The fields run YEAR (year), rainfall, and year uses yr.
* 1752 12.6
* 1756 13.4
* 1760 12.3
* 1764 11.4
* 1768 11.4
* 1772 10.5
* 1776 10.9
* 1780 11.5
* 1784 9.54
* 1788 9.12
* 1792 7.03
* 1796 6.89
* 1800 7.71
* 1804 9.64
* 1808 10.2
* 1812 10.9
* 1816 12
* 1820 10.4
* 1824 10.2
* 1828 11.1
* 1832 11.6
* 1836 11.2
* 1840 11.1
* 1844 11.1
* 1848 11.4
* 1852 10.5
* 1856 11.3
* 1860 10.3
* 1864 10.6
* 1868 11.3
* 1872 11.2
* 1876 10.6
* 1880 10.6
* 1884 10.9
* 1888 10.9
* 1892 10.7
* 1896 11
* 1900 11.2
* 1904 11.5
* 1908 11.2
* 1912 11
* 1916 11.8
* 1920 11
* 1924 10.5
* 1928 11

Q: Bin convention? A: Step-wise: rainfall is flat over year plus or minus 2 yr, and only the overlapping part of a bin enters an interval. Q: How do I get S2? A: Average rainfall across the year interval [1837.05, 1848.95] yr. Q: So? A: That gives 11.2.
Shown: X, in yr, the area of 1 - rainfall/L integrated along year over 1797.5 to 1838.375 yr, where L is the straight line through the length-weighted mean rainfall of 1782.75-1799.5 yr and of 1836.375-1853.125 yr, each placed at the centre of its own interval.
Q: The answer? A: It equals -3.8 yr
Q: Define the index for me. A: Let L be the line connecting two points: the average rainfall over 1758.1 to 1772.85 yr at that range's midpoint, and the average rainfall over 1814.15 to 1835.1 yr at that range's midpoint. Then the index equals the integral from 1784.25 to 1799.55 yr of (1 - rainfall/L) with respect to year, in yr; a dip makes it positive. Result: 4.6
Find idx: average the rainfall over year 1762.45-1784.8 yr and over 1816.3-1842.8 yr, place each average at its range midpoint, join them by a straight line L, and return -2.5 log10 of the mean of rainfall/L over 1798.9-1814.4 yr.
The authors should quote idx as 0.12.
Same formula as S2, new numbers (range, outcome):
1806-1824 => 10.8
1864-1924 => 11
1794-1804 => 7.77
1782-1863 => 10.2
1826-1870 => 11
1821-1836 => 11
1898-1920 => 11.3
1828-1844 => 11.2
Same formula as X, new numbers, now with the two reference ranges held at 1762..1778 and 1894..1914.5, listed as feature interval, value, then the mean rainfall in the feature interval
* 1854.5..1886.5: 0.90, 10.8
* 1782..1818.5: 6.07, 9.24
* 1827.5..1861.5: 0.16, 11.1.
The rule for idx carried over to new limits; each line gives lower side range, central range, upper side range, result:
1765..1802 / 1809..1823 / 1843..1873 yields -0.089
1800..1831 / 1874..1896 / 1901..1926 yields 0.020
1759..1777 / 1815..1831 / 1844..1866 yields 0.010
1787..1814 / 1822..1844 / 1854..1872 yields -0.120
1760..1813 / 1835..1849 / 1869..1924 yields -0.076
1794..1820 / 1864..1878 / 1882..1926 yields -0.040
